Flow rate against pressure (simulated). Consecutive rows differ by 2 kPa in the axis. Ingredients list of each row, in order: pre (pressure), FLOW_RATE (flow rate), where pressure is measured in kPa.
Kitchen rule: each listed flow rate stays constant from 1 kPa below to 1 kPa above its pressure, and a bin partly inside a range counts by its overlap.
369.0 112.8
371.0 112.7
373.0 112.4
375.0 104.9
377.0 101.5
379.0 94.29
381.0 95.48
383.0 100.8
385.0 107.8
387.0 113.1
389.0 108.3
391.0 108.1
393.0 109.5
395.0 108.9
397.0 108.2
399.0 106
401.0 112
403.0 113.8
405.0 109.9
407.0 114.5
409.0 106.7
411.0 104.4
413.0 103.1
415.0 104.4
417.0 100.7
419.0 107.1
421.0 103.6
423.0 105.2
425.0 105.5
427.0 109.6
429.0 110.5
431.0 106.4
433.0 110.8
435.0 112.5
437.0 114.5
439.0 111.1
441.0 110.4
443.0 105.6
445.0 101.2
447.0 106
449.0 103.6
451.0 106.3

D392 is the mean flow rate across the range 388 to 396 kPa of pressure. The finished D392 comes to 109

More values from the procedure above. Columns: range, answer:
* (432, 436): 112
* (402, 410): 111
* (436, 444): 110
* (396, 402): 109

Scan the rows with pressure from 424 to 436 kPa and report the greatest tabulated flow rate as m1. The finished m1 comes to 112.5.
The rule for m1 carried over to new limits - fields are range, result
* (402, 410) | 114.5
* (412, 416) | 104.4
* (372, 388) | 113.1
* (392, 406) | 113.8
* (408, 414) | 106.7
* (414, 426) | 107.1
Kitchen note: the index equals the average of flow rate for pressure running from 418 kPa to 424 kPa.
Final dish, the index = 105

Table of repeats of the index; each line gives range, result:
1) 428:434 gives 109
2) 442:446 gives 103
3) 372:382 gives 102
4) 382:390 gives 108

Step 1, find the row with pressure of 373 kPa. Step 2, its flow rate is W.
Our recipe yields 112.4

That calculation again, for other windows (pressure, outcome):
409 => 106.7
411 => 104.4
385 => 107.8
